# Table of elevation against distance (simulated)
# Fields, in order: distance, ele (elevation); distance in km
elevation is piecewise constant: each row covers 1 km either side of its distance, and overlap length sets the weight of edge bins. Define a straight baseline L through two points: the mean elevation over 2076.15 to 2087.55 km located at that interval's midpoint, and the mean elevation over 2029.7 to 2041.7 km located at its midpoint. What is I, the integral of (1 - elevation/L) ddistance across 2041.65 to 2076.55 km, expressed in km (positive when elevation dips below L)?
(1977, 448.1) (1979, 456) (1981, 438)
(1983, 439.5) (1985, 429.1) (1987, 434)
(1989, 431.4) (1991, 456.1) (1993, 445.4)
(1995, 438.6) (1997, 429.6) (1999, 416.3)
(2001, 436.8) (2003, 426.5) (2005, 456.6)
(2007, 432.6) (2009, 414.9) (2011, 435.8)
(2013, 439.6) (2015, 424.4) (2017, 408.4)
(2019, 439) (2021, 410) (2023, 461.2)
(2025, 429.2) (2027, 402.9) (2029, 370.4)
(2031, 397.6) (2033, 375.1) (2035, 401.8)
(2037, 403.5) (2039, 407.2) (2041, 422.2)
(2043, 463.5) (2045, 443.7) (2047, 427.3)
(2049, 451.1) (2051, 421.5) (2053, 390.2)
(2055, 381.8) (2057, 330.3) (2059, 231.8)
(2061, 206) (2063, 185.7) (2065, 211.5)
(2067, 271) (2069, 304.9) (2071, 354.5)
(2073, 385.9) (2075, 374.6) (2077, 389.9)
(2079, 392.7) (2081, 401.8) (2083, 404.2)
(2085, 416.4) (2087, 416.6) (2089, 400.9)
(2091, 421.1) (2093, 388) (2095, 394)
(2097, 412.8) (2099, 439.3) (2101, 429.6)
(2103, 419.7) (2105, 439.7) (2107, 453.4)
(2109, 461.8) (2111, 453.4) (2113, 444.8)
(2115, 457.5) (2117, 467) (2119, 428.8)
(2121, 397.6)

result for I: 4.9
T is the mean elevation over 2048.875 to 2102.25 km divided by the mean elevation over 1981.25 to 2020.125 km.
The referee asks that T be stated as 0.84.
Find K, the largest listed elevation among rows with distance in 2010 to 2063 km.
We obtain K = 463.5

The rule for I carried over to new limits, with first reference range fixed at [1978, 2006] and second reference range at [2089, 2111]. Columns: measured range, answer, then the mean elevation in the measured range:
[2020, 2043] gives 1.3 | 410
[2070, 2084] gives 1.4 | 386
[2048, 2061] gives 2.3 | 355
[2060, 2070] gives 4.5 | 236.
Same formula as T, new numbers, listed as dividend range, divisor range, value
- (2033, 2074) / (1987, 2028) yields 0.82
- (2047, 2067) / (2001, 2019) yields 0.73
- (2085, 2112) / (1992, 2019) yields 0.99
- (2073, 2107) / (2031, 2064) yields 1.10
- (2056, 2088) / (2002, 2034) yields 0.78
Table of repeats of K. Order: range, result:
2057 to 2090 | 416.6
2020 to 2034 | 461.2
